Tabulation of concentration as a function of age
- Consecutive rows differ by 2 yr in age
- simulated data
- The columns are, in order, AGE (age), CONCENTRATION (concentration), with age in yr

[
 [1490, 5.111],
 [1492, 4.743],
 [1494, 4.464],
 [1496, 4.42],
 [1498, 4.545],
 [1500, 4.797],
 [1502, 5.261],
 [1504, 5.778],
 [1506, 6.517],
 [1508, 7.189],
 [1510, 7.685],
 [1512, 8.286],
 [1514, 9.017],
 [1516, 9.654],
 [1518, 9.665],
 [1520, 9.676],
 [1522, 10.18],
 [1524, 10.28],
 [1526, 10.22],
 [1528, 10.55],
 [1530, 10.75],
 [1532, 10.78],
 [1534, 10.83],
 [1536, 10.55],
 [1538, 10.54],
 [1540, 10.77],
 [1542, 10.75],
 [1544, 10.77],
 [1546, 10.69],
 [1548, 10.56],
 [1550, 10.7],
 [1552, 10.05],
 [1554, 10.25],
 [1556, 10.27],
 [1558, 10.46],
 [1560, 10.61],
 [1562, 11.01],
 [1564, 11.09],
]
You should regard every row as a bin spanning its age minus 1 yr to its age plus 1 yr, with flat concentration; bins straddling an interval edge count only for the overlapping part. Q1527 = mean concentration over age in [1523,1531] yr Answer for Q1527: 10.5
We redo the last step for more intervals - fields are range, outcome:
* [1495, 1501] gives 4.59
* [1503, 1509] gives 6.49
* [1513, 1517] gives 9.34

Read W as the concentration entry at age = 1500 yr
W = 4.797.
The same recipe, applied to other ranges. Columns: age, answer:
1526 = 10.22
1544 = 10.77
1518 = 9.665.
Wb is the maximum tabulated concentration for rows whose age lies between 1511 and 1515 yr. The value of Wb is 9.017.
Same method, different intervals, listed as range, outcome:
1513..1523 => 10.18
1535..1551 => 10.77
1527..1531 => 10.75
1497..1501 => 4.797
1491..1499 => 4.743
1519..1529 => 10.55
